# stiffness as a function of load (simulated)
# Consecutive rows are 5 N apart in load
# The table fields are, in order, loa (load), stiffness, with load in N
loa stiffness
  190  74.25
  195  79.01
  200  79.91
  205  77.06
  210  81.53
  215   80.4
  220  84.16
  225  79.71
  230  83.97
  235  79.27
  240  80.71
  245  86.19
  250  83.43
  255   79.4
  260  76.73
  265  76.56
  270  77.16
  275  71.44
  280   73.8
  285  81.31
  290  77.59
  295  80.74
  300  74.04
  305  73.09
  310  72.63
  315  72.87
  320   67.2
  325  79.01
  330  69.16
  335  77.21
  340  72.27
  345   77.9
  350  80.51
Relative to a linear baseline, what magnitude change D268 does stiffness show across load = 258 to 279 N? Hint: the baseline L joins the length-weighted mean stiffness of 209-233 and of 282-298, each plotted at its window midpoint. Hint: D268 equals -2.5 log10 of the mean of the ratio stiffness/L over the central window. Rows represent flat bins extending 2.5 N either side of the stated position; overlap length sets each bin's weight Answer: 0.07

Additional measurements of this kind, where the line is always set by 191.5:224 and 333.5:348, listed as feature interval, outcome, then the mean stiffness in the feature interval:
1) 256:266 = 0.02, 77.1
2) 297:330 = 0.05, 73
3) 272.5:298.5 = 0.01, 76.9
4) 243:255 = -0.06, 83.6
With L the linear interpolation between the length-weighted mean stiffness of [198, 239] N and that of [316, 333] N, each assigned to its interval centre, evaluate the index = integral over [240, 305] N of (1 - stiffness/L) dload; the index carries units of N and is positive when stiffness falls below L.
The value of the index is -1.5 N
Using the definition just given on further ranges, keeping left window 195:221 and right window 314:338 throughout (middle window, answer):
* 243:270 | -0.95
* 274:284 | 0.24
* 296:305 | -0.03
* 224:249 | -1.17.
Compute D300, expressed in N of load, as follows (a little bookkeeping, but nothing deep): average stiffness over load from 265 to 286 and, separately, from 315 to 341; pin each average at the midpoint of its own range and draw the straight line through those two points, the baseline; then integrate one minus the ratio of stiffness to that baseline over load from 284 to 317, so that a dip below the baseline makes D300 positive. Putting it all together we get -0.6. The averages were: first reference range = 75.6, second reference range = 73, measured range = 75.8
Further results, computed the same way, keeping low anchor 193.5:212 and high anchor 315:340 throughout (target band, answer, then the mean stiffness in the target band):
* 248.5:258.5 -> -0.5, 80.7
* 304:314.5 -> 0.2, 72.8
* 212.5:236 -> -1.0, 81.6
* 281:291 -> -0.5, 78.9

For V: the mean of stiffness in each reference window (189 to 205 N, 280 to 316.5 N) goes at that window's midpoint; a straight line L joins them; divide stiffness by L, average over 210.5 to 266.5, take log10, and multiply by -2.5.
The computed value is -0.05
